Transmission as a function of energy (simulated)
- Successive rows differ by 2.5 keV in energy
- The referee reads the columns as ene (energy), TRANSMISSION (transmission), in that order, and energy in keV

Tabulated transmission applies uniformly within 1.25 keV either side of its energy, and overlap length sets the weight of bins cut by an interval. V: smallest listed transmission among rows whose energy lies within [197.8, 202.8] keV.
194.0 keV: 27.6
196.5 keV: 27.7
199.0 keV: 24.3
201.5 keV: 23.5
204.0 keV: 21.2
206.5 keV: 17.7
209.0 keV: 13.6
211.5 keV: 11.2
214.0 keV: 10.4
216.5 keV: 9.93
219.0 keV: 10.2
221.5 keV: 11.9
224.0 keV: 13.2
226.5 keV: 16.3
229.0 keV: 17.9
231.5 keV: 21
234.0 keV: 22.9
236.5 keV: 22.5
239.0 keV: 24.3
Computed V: 23.5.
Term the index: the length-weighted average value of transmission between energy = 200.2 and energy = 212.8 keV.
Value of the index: 17.4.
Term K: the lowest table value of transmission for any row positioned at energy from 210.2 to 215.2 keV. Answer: 10.4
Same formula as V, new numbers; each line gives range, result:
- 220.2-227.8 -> 11.9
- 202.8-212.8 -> 11.2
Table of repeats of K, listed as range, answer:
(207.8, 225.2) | 9.93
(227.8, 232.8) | 17.9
